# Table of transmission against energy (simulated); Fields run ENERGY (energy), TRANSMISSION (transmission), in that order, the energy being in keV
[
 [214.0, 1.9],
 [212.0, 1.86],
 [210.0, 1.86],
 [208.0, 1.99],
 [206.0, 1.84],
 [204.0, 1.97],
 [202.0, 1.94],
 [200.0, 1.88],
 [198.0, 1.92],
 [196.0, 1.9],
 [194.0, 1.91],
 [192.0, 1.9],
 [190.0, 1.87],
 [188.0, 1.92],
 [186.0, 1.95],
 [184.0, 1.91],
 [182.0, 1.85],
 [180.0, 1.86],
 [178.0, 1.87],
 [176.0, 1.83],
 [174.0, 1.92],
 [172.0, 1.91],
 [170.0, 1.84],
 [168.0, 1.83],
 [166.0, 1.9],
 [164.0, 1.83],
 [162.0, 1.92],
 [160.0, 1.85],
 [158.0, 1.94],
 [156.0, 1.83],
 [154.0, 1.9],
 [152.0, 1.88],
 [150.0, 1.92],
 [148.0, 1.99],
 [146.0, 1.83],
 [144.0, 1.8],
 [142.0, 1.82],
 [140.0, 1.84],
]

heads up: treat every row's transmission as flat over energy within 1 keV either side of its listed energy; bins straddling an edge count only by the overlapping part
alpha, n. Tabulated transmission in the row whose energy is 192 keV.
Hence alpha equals 1.9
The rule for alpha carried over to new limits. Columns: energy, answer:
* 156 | 1.83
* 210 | 1.86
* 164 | 1.83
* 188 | 1.92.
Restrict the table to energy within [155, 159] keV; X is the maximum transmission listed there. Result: 1.94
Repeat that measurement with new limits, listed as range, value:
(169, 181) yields 1.92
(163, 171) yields 1.9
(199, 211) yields 1.99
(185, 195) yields 1.95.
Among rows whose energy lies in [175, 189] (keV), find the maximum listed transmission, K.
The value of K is 1.95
